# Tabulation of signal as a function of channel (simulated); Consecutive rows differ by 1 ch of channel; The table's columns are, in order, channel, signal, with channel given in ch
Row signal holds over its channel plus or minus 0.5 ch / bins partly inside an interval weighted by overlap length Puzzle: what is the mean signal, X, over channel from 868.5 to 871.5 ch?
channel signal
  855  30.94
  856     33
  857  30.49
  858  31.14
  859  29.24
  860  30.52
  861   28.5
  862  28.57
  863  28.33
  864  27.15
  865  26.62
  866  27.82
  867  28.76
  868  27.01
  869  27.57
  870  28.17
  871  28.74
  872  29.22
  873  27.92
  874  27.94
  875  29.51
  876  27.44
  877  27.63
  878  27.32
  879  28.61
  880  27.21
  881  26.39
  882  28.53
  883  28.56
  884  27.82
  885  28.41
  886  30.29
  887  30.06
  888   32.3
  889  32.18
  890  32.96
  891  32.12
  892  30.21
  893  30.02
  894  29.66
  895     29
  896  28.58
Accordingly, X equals 28.2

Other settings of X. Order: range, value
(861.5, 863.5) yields 28.4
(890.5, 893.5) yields 30.8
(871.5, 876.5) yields 28.4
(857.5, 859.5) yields 30.2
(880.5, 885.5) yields 27.9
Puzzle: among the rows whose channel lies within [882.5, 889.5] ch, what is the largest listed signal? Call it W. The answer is 32.3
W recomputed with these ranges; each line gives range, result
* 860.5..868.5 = 28.76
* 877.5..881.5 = 28.61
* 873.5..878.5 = 29.51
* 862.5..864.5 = 28.33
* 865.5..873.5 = 29.22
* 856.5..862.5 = 31.14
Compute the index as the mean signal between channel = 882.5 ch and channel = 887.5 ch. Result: 29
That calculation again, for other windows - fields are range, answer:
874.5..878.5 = 28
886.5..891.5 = 31.9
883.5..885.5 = 28.1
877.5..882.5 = 27.6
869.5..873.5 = 28.5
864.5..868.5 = 27.6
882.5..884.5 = 28.2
